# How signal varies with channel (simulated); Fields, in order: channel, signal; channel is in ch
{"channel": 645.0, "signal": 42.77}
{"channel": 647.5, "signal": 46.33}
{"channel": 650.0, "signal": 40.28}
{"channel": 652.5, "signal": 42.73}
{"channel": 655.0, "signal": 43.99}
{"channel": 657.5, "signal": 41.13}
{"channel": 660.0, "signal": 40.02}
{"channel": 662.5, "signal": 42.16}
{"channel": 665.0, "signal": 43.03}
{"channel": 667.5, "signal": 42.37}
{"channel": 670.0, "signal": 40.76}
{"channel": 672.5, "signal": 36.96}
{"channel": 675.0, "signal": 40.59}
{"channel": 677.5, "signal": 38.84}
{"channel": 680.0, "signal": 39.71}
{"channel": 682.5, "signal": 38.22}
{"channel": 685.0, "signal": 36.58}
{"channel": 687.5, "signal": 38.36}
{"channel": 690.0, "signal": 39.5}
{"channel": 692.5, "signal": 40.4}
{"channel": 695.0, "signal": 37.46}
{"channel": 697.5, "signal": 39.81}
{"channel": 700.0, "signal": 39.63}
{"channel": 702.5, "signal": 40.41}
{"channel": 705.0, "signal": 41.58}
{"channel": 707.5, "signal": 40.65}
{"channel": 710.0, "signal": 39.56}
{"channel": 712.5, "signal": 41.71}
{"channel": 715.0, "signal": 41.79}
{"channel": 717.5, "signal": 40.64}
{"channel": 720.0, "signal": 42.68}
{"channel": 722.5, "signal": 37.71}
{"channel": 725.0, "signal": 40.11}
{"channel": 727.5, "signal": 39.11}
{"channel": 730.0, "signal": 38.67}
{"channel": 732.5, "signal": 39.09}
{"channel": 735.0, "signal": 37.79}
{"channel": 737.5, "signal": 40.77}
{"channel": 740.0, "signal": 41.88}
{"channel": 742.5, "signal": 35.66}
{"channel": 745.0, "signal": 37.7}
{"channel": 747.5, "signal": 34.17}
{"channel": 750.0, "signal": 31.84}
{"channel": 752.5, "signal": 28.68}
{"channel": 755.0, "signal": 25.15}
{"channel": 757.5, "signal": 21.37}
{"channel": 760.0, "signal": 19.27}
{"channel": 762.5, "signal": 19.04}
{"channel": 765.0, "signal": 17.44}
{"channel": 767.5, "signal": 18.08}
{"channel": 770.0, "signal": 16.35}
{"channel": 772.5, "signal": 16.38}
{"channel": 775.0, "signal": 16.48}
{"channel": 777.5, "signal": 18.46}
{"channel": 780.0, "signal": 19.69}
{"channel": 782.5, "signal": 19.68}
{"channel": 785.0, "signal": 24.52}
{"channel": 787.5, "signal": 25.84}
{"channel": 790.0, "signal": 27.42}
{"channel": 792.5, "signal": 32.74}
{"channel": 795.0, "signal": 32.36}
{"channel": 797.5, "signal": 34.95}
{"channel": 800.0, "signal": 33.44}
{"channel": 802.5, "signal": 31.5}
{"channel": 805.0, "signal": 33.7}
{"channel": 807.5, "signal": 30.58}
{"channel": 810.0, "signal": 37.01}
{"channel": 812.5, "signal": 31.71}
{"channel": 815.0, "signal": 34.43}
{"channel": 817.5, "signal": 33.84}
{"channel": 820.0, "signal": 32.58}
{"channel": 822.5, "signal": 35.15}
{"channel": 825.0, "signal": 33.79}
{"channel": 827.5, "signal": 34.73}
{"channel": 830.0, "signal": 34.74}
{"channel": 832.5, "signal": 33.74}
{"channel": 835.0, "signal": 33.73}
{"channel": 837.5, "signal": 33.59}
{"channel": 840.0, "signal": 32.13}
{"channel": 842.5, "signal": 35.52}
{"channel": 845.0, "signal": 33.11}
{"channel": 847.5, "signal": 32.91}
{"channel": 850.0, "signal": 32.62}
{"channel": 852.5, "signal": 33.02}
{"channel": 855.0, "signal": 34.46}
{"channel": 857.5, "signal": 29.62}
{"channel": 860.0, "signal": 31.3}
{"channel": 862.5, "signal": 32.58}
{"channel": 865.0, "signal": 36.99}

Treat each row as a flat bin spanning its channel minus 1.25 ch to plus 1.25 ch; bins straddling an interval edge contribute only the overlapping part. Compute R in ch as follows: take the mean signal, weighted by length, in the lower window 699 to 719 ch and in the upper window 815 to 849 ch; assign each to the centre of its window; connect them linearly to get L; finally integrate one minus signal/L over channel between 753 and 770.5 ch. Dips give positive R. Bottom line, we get 8.2 ch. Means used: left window 40.8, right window 33.8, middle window 20.1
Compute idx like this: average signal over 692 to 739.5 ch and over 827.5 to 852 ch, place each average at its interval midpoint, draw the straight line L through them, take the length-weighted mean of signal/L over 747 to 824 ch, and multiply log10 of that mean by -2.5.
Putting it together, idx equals 0.32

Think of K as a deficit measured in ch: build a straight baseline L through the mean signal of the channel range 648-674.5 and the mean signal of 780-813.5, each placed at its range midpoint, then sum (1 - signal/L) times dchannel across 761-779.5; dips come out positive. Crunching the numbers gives 8.4 ch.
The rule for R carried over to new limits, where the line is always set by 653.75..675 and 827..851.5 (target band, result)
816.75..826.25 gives 0.16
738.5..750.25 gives 0.33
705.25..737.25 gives -1.03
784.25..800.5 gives 2.49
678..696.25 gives 0.75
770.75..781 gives 5.28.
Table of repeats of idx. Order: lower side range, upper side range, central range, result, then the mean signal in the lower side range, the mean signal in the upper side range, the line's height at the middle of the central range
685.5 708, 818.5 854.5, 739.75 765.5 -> 0.31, 39.6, 33.7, 37.2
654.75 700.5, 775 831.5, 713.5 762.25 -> 0.01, 39.9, 30.3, 35.3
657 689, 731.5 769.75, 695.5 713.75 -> -0.14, 39.9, 29.4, 35.6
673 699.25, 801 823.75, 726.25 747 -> -0.06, 38.9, 33.4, 36.7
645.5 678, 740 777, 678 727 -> -0.16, 41.6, 24.6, 34.4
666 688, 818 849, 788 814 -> 0.08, 39.2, 33.8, 34.9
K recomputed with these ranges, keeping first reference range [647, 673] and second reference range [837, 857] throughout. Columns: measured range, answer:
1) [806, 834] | 0.5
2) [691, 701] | 0.2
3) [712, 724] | -0.5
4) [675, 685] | 0.5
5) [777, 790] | 5.0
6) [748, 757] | 2.2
